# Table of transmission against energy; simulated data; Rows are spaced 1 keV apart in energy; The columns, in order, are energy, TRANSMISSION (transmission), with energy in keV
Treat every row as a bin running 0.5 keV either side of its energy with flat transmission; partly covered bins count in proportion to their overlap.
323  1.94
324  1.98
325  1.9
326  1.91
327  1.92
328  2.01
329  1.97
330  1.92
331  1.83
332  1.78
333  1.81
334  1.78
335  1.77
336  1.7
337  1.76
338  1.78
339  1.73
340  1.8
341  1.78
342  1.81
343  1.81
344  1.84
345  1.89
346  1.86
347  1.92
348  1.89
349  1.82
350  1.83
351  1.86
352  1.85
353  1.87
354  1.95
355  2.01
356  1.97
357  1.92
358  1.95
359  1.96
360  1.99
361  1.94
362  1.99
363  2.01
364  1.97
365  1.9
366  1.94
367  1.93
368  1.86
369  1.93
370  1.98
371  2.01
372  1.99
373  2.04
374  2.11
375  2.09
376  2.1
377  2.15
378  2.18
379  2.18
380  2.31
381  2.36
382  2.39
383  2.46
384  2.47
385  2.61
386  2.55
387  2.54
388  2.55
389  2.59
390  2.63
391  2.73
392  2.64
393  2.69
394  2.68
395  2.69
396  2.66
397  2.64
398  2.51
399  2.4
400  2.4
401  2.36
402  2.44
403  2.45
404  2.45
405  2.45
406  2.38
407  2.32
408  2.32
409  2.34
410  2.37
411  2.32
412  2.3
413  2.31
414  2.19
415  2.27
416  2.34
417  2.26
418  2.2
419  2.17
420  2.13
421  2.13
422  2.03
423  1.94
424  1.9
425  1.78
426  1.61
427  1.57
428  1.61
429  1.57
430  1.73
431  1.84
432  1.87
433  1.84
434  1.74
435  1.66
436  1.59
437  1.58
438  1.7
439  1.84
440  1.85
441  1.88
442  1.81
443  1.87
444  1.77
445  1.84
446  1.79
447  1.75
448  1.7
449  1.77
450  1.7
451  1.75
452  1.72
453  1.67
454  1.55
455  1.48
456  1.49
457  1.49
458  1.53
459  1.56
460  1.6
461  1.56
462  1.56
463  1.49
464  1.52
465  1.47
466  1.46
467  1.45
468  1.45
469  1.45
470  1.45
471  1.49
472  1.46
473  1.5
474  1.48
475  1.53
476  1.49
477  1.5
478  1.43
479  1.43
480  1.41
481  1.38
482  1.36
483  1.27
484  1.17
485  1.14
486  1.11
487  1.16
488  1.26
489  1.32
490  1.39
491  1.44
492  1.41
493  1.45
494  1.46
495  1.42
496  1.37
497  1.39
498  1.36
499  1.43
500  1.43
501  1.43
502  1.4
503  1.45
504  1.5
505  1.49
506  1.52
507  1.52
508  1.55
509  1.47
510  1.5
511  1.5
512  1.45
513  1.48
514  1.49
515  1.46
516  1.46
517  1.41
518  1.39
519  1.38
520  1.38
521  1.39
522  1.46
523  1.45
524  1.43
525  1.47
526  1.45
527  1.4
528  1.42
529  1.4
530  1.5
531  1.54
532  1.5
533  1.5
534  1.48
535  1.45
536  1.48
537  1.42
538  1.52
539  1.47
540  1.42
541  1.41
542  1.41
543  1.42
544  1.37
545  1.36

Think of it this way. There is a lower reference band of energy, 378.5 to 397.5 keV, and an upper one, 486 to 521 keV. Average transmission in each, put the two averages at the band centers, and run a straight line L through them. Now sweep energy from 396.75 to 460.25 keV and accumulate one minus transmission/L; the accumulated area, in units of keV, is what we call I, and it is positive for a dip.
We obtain 6.02 keV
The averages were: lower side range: 2.55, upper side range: 1.42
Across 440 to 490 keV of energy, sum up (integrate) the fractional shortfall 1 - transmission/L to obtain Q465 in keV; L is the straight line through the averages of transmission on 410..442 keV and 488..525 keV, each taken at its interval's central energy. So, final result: 5.2 keV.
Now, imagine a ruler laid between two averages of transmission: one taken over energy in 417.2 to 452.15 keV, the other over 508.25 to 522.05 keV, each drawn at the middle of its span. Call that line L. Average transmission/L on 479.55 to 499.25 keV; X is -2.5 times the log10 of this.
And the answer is 0.17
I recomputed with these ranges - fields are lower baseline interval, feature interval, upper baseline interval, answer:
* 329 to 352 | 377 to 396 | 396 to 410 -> -2.00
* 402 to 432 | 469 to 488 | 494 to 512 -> 3.13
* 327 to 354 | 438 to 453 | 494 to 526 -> -1.75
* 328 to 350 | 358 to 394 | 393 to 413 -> -0.51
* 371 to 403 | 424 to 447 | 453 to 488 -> 1.21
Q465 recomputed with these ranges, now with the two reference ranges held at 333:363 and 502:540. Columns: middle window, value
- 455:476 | 1.22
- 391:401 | -4.75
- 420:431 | -0.79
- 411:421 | -3.12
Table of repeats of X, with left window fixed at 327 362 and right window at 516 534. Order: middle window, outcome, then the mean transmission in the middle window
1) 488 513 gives 0.04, 1.44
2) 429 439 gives -0.04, 1.73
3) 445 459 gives -0.02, 1.65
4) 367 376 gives -0.11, 2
